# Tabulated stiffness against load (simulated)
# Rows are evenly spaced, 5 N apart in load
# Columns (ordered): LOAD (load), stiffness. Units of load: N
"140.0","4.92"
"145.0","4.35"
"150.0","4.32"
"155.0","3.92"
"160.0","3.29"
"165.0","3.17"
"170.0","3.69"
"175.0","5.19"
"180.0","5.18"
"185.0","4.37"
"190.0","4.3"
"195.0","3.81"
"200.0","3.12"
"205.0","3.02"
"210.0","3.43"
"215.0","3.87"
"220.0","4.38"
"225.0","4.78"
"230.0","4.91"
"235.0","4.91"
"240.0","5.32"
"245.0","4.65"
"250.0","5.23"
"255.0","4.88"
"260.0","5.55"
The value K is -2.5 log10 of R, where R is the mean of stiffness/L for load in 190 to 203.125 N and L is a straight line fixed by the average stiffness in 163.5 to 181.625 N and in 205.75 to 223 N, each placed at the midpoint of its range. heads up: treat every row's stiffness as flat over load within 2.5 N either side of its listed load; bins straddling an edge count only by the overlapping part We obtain 0.13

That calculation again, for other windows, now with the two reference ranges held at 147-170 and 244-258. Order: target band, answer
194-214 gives 0.28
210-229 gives 0.07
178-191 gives -0.15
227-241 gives -0.06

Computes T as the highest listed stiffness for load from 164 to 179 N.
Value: 5.19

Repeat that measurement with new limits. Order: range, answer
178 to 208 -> 5.18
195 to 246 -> 5.32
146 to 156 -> 4.32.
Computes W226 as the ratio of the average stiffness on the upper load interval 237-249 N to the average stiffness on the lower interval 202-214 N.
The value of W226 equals 1.52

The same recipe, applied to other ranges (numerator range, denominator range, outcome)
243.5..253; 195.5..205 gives 1.53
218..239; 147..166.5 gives 1.29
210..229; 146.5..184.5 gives 1.03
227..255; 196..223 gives 1.39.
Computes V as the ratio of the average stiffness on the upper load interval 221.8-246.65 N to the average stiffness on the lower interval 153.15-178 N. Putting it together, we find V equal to 1.3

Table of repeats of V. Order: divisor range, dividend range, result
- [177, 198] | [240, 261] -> 1.15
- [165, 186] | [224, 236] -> 1.09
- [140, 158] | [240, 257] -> 1.17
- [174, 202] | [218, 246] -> 1.13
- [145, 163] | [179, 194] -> 1.15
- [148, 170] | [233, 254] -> 1.37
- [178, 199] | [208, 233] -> 1.00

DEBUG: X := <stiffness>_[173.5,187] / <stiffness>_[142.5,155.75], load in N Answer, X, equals 1.16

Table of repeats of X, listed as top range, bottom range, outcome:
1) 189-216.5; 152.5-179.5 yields 0.90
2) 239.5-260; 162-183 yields 1.18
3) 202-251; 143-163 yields 1.12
